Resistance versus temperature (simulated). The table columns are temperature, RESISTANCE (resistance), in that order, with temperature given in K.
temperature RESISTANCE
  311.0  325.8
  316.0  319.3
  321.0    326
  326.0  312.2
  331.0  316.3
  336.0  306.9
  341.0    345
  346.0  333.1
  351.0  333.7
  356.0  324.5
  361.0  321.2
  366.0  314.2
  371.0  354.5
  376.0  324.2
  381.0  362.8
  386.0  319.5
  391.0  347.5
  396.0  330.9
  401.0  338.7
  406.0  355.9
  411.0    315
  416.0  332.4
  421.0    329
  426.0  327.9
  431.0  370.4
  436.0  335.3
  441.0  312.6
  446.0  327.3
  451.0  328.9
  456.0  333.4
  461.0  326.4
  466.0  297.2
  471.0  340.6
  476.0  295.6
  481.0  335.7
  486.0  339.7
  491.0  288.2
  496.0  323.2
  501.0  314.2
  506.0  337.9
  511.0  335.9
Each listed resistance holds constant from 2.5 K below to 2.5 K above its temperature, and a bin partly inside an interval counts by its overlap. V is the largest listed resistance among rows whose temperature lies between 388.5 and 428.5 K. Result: 355.9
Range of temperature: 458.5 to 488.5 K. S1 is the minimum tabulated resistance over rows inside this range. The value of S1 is 295.6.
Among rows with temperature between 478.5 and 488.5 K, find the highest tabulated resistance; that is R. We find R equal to 339.7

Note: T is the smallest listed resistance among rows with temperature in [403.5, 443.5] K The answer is 312.6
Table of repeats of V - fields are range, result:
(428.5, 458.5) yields 370.4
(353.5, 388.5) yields 362.8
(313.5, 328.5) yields 326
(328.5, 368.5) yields 345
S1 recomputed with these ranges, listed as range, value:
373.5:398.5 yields 319.5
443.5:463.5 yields 326.4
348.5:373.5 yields 314.2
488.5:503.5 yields 288.2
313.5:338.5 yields 306.9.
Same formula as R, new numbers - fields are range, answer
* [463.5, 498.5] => 340.6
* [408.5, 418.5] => 332.4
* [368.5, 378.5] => 354.5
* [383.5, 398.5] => 347.5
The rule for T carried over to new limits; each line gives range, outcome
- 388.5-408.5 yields 330.9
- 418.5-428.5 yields 327.9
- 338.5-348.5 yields 333.1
